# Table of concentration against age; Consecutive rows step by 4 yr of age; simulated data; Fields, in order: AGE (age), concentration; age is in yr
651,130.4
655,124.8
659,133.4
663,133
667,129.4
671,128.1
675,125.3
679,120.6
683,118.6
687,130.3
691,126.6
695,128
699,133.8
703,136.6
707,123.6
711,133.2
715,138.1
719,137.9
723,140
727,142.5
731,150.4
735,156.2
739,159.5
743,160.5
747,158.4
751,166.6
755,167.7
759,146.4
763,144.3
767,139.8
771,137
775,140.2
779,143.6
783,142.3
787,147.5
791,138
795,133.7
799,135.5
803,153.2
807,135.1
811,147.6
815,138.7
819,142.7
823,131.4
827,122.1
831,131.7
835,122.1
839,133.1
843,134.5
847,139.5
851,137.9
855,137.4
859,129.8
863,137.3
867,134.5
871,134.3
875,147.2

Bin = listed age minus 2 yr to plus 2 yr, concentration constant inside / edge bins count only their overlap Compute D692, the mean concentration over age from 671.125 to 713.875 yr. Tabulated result 128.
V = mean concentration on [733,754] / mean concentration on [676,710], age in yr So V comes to 1.3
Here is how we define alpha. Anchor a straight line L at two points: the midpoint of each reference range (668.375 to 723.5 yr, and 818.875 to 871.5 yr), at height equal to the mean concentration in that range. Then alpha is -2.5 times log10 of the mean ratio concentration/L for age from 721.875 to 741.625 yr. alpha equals -0.15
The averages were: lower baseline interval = 130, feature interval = 150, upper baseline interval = 133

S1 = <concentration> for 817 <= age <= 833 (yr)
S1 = 132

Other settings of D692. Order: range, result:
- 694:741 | 140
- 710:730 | 139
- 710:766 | 150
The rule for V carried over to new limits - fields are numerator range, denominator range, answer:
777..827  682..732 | 1.05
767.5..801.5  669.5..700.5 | 1.11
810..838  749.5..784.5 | 0.90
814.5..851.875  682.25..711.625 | 1.03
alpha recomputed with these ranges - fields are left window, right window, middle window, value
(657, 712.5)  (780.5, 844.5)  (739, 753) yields -0.214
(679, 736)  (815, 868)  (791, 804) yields -0.044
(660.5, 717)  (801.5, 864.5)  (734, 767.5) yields -0.184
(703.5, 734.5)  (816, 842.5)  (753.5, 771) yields -0.091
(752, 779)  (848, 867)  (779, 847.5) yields 0.030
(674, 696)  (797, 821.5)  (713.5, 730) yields -0.084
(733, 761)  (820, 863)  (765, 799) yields 0.070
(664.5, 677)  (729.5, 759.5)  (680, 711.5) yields 0.081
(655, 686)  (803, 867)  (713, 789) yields -0.135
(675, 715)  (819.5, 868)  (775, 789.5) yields -0.100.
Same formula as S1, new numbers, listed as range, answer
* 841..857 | 137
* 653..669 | 130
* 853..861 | 134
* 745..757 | 164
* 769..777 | 139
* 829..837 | 127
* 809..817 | 143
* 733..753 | 160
